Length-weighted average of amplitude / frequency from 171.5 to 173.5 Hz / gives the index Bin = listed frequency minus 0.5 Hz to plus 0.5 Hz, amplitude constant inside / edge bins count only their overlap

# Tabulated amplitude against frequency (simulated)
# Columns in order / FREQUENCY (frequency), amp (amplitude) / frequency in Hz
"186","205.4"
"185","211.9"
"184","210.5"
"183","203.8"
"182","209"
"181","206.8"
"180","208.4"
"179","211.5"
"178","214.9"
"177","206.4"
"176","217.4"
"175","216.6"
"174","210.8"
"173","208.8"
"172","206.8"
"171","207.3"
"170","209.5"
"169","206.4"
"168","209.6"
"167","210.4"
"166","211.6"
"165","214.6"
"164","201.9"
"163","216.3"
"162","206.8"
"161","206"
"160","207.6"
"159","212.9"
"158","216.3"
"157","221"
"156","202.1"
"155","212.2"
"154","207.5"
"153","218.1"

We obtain 208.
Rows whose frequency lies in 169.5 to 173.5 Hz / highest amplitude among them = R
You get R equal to 209.5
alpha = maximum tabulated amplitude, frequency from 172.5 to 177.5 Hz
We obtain 217.4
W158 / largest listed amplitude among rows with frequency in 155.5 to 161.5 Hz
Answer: 221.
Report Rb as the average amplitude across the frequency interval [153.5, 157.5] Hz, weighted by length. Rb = 211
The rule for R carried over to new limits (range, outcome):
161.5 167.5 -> 216.3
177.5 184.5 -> 214.9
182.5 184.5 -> 210.5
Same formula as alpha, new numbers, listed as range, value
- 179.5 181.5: 208.4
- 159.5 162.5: 207.6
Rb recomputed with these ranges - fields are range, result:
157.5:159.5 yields 215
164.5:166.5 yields 213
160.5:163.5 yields 210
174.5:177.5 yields 213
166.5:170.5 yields 209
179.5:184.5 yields 208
